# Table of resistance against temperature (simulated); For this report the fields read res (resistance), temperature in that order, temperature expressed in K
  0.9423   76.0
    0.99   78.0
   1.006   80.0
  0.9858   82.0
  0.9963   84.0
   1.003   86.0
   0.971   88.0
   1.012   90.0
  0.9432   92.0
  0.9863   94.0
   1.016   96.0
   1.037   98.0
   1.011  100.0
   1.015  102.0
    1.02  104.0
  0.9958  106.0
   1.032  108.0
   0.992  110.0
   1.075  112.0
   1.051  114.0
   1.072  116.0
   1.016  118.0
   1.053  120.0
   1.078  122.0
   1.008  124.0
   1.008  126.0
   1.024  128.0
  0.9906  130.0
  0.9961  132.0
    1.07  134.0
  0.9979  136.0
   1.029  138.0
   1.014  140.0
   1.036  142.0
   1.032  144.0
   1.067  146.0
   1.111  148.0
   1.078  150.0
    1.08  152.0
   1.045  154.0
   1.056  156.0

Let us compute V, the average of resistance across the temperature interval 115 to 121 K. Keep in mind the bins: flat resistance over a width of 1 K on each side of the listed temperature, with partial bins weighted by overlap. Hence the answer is 1.05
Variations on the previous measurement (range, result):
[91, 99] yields 0.996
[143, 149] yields 1.07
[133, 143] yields 1.03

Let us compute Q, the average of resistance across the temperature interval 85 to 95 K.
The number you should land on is 0.983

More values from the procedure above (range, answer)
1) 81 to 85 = 0.991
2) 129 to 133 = 0.993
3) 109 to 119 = 1.04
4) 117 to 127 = 1.03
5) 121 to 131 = 1.02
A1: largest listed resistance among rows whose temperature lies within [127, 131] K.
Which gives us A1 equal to 1.024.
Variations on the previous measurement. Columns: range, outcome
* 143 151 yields 1.111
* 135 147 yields 1.067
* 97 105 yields 1.037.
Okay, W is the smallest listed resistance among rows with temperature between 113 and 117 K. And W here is 1.051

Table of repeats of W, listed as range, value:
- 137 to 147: 1.014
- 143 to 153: 1.032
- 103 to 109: 0.9958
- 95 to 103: 1.011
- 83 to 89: 0.971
